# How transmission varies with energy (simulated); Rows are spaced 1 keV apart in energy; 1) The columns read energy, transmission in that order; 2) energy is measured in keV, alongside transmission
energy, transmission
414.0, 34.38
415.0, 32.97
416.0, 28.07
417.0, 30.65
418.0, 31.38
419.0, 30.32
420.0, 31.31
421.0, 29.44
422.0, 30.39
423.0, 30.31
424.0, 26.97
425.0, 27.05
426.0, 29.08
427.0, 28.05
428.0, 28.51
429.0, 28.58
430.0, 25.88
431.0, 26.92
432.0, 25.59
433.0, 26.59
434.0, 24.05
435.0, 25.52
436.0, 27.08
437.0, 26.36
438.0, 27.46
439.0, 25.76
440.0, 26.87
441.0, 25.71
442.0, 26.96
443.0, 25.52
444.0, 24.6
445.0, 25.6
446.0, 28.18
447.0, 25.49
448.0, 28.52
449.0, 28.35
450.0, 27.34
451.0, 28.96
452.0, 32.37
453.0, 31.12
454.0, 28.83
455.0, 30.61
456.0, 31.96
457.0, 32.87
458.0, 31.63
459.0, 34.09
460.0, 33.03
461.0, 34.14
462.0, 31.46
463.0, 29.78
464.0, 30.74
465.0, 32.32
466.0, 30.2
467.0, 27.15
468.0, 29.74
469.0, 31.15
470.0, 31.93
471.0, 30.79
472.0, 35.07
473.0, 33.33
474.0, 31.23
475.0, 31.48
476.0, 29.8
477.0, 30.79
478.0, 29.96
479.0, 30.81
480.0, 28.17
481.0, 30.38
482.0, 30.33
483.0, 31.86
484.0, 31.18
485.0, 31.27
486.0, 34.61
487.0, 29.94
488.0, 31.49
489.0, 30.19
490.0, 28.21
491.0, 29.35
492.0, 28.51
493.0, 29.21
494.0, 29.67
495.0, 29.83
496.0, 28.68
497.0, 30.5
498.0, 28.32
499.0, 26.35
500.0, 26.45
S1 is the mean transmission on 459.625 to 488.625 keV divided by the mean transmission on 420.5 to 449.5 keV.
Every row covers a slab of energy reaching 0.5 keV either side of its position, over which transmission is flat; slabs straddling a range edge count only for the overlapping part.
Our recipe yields 1.15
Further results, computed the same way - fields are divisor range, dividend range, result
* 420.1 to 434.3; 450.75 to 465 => 1.14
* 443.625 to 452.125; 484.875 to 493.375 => 1.10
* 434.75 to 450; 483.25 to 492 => 1.15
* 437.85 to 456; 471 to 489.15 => 1.12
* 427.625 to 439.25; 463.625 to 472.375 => 1.17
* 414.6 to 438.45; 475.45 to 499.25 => 1.06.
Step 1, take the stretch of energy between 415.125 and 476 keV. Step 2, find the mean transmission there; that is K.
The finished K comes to 29.2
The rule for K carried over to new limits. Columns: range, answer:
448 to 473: 31.1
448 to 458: 30.2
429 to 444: 26.2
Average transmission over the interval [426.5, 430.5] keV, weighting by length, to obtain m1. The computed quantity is 27.8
